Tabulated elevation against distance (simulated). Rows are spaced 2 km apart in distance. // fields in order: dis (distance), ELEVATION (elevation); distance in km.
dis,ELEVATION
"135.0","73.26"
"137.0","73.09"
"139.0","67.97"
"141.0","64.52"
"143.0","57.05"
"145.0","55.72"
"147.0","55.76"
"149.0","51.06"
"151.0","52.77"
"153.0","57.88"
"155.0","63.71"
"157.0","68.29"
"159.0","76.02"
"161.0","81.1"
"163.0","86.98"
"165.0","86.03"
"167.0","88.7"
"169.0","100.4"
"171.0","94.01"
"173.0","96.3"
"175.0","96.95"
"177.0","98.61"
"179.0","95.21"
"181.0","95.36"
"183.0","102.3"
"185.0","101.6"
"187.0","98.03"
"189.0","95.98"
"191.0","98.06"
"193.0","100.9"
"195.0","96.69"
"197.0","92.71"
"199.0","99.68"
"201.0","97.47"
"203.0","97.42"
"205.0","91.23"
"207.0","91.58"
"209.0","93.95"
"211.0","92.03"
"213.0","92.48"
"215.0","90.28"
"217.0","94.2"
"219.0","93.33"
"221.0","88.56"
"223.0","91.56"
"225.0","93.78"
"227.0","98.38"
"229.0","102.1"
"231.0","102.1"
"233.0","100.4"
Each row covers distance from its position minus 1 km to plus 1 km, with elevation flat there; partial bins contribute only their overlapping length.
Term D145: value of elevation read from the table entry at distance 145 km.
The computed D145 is 55.72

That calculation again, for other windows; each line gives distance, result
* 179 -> 95.21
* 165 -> 86.03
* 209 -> 93.95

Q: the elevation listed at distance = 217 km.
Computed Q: 94.2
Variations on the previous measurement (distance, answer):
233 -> 100.4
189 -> 95.98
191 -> 98.06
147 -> 55.76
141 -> 64.52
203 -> 97.42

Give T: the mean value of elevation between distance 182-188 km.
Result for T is 101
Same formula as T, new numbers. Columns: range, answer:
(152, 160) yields 66.5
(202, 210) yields 93.5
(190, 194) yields 99.5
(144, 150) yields 54.2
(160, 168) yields 85.7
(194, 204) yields 96.8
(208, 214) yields 92.8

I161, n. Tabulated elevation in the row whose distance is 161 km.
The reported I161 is 81.1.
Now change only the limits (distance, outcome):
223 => 91.56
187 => 98.03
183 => 102.3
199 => 99.68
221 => 88.56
